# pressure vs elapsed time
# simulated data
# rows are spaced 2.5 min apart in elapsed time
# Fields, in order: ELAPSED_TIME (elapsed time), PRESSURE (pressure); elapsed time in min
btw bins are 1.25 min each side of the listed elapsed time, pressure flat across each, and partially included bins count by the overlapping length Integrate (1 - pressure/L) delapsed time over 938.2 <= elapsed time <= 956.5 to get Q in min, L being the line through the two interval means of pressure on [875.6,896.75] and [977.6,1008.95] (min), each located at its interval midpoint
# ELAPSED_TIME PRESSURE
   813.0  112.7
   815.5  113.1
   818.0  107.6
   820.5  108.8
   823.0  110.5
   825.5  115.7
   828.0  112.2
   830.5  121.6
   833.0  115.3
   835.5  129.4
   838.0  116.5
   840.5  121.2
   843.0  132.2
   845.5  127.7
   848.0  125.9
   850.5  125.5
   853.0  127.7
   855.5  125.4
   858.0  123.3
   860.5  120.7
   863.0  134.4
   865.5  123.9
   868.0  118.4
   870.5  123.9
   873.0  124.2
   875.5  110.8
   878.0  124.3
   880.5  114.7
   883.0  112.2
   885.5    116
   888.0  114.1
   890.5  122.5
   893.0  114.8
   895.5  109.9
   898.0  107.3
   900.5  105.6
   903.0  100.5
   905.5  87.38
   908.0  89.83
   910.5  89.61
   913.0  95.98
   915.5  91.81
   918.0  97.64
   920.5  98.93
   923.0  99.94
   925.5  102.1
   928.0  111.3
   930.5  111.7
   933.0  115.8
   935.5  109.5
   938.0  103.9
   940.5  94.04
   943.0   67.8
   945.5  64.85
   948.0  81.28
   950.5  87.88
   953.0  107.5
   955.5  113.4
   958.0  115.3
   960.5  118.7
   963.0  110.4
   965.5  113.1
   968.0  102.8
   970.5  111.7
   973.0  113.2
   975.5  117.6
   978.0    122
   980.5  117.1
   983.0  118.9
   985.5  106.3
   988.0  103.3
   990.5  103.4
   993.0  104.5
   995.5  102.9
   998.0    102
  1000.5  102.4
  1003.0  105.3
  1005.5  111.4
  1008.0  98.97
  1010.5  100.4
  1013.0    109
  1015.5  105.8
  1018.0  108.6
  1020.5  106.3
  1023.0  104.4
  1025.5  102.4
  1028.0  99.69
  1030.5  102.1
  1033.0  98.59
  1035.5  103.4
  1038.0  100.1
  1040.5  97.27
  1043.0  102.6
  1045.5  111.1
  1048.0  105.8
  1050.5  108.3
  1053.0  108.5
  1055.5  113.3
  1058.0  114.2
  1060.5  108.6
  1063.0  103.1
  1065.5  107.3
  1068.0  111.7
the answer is 3.7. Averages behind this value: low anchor 116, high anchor 107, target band 88.7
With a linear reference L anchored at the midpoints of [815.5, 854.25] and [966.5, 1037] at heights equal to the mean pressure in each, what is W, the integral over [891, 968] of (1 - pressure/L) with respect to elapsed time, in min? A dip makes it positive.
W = 7.80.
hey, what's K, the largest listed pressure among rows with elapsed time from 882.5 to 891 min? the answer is 122.5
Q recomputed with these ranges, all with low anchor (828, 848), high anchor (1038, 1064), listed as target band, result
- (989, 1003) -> 1.0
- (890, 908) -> 2.0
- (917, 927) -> 1.4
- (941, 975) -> 3.9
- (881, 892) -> 0.3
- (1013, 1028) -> 0.5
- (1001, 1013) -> 0.6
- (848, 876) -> -0.7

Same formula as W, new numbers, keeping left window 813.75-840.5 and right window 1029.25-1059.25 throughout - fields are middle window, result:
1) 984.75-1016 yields 0.9 min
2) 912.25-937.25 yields 1.6 min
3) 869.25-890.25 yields -0.9 min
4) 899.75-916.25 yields 2.6 min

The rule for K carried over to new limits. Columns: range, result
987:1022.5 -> 111.4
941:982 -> 122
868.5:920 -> 124.3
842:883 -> 134.4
